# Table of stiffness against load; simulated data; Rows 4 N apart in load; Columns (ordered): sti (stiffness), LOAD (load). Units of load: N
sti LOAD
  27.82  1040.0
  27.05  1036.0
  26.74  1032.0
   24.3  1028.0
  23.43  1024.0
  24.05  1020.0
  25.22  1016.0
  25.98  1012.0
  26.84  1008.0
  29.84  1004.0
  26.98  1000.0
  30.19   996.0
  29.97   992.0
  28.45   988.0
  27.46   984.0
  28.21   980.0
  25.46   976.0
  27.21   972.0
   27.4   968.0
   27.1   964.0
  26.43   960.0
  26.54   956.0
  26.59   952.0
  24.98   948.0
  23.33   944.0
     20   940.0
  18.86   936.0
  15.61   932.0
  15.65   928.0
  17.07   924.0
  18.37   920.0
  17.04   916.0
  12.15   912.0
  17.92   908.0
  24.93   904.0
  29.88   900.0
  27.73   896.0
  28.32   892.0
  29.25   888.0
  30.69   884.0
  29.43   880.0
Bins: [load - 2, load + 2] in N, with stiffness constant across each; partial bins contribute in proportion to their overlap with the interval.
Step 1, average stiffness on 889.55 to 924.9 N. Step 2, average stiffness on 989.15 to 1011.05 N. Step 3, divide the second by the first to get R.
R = 1.3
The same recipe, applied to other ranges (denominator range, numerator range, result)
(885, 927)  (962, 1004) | 1.25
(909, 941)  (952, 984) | 1.60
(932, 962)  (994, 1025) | 1.15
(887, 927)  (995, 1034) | 1.20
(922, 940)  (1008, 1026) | 1.45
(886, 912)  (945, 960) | 1.03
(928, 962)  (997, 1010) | 1.25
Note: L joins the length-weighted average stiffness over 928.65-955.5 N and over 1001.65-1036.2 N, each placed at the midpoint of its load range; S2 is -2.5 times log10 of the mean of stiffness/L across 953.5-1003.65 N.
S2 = -0.17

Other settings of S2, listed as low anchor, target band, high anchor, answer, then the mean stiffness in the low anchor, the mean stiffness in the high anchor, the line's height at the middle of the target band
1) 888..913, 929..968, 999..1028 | 0.080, 24.4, 25.9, 25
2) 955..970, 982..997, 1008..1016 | -0.100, 26.9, 26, 26.4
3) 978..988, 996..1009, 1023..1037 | -0.056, 28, 25.4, 26.9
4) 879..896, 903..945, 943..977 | 0.468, 29.2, 26.2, 27.7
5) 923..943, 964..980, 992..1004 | -0.104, 17.8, 29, 24.5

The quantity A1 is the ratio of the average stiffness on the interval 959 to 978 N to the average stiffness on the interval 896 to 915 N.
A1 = 1.2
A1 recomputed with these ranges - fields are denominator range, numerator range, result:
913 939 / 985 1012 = 1.67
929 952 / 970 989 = 1.31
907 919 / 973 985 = 1.72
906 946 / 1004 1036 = 1.46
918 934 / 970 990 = 1.64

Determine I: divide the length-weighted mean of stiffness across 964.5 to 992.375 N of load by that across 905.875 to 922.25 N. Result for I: 1.68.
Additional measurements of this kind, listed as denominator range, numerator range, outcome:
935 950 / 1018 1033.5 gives 1.12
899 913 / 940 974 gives 1.22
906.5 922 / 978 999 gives 1.76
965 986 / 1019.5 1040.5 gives 0.94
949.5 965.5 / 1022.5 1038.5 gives 0.96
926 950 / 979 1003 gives 1.45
